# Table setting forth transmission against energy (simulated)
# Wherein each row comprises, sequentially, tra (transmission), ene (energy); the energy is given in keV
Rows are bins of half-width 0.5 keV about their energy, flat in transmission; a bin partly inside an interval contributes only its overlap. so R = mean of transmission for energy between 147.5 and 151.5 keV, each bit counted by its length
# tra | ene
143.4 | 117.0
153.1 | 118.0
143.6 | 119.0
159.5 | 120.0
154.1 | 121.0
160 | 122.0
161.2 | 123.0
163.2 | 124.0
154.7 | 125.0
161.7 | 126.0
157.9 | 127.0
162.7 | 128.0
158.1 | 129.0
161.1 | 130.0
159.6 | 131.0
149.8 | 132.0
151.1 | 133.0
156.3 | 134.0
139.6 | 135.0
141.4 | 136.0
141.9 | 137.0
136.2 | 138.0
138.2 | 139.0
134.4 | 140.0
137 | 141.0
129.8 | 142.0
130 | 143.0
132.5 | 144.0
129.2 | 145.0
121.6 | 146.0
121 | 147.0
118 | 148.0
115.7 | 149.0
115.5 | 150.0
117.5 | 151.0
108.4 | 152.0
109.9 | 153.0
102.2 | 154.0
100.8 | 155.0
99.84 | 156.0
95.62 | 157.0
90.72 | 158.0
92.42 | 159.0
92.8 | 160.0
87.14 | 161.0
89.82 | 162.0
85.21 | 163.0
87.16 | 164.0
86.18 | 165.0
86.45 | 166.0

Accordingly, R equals 117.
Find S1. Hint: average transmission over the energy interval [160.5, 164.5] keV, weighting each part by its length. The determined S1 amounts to 87.3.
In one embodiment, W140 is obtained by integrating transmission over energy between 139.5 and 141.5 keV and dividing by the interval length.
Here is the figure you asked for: 136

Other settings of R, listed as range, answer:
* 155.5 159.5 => 94.7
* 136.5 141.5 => 138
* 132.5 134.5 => 154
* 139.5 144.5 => 133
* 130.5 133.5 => 154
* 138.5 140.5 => 136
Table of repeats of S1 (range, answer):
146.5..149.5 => 118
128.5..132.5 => 157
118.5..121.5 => 152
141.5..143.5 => 130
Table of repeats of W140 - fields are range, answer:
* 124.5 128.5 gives 159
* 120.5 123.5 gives 158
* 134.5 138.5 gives 140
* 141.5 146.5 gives 129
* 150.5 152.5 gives 113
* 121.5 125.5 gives 160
